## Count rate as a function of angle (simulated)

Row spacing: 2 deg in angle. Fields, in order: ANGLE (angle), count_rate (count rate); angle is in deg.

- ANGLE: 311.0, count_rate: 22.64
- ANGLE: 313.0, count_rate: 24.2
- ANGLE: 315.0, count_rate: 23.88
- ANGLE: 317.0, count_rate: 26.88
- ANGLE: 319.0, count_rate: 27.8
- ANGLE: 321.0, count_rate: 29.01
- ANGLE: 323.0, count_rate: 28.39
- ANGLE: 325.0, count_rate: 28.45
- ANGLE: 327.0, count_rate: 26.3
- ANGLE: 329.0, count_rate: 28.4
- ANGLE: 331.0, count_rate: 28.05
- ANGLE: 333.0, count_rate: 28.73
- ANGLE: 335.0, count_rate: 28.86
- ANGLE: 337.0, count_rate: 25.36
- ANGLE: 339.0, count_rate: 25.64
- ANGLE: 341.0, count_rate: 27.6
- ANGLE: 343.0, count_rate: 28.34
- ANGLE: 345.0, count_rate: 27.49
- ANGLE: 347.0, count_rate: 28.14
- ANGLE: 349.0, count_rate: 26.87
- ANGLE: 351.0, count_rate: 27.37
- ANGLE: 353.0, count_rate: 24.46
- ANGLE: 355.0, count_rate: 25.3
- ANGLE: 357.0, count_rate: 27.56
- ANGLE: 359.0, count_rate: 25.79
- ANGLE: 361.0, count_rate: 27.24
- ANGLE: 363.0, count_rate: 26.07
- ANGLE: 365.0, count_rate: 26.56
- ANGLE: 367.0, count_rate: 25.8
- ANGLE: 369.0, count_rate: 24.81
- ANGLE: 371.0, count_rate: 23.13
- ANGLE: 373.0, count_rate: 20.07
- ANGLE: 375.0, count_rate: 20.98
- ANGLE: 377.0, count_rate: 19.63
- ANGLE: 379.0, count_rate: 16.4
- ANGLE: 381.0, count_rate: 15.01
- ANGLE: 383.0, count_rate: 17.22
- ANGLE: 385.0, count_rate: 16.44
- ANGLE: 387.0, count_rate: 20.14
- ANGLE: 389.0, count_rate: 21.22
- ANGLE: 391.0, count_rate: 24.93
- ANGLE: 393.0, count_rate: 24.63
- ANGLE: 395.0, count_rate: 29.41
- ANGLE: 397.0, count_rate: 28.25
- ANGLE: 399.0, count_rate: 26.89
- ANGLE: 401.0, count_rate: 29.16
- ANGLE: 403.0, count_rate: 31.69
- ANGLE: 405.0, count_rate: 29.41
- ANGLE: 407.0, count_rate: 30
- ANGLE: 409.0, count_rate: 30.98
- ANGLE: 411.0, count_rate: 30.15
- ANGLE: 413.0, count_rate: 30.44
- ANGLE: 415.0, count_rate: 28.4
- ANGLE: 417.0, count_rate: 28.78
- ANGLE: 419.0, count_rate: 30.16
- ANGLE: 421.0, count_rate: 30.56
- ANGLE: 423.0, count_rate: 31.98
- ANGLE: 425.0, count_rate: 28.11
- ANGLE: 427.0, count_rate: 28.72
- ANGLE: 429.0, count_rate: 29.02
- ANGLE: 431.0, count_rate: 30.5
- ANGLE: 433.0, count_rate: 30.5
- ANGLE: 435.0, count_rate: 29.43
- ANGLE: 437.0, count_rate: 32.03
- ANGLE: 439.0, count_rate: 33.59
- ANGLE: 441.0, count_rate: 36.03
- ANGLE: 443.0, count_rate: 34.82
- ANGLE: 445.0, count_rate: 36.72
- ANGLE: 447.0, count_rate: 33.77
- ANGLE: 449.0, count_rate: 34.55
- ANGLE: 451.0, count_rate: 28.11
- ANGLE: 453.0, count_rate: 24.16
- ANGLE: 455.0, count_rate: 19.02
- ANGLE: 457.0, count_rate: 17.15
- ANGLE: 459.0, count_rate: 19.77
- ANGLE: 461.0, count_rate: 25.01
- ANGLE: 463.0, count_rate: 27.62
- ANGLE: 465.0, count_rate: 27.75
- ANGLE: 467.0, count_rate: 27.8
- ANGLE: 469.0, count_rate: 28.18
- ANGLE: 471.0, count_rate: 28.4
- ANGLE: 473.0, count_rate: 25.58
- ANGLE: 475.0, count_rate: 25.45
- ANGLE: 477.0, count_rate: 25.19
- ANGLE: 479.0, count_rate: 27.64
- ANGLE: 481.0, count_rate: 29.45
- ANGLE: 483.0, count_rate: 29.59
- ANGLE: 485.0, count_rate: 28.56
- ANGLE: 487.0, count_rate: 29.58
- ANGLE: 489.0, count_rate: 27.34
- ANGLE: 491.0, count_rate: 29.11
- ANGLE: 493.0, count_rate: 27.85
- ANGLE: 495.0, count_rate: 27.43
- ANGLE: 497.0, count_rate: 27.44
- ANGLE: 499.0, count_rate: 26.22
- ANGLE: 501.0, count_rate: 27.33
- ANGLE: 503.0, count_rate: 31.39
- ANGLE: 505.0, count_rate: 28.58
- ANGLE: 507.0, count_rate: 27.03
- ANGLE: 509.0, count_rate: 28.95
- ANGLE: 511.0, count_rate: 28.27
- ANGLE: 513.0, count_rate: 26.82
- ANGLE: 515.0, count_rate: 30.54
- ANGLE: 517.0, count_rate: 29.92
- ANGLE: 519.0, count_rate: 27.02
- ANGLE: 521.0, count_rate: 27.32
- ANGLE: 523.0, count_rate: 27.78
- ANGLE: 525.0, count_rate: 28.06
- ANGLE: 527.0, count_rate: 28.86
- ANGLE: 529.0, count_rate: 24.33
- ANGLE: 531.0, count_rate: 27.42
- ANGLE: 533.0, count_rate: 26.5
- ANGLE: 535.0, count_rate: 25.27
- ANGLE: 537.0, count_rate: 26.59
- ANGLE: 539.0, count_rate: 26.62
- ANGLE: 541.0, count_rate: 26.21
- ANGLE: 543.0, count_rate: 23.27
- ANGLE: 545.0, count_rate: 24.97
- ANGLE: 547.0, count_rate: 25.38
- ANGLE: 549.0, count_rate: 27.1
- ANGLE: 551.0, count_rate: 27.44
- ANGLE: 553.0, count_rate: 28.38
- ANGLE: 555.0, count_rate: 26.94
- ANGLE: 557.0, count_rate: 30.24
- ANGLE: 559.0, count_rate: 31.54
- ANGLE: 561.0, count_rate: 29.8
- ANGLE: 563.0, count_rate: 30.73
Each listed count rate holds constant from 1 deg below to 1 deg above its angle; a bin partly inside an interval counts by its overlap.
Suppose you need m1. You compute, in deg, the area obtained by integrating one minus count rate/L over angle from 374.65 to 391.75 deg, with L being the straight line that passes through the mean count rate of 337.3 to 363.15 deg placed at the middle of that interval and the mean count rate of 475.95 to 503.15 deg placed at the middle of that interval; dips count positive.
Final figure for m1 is 5.1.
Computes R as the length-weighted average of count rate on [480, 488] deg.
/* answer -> 29.3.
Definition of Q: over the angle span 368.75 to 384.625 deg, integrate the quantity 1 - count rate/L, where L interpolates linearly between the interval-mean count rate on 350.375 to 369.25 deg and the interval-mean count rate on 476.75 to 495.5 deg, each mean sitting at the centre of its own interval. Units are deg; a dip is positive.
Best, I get 4.28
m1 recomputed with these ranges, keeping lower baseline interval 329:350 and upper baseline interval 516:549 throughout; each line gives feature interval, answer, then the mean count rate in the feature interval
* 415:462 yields -3.7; 29.2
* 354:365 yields 0.4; 26.4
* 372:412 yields 4.6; 24.1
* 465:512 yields -1.9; 27.9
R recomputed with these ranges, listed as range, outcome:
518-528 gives 27.8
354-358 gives 26.4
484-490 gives 28.5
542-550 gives 25.2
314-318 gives 25.4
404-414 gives 30.2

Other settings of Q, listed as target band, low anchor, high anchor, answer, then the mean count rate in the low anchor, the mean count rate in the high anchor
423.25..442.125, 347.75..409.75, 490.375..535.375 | -3.7 deg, 24.6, 27.8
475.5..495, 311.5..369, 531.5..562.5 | -0.8 deg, 26.9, 27.1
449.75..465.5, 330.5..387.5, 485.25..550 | 1.6 deg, 24.3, 27.4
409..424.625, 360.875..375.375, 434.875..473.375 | -2.0 deg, 24.3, 28.5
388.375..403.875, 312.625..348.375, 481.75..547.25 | 0.2 deg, 27.4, 27.5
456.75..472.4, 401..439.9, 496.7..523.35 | 1.9 deg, 30.2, 28.2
